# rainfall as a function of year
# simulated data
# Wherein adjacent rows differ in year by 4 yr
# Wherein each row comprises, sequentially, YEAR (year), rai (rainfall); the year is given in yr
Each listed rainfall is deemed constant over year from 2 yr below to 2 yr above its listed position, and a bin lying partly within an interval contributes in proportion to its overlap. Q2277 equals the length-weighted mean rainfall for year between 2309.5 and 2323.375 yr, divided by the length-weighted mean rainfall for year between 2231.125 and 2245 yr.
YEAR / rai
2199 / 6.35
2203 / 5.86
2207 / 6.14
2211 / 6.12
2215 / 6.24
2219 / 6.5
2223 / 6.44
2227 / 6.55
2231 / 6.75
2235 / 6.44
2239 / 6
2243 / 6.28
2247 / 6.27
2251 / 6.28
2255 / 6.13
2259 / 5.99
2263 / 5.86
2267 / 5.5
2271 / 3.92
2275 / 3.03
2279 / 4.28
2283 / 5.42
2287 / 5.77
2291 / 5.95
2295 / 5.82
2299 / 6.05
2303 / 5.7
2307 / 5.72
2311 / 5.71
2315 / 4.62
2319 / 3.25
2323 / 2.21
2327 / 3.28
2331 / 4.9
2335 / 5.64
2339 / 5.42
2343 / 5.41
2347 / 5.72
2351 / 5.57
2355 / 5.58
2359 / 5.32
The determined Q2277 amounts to 0.6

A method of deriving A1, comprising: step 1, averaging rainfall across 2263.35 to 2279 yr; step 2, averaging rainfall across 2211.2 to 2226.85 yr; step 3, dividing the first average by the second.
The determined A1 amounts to 0.68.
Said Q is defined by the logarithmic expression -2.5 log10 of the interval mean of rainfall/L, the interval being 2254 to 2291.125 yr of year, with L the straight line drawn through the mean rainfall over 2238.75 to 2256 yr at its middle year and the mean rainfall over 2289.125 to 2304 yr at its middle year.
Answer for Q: 0.18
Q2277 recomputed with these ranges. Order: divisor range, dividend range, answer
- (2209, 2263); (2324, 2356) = 0.81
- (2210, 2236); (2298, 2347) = 0.75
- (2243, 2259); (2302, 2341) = 0.74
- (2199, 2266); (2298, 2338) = 0.75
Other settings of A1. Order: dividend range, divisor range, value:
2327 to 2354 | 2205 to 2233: 0.83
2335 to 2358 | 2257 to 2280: 1.16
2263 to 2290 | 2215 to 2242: 0.75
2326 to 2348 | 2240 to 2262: 0.83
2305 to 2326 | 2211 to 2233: 0.66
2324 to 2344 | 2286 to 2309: 0.82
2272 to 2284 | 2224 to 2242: 0.64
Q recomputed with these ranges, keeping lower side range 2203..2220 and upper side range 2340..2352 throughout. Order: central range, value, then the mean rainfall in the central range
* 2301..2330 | 0.29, 4.37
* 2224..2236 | -0.08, 6.58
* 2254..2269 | 0.02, 5.85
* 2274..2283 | 0.39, 4.12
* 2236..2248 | -0.03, 6.2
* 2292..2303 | -0.02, 5.89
